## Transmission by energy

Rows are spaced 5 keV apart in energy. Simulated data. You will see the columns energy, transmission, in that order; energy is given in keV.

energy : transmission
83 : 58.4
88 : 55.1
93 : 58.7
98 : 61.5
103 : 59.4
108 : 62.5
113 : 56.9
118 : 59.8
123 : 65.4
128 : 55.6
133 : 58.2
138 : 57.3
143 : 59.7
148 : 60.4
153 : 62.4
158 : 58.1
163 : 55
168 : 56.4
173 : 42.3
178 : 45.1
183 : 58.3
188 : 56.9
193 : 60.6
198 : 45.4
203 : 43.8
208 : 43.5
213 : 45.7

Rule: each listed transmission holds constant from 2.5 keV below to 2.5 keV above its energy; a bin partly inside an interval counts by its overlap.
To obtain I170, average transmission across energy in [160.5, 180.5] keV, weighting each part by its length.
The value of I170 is 49.7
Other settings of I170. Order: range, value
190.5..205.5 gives 49.9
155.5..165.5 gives 56.5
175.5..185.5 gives 51.7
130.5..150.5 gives 58.9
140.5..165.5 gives 59.1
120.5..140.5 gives 59.1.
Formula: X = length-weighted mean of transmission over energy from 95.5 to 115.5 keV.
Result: 60.1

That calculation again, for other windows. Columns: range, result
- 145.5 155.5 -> 61.4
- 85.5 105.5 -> 58.7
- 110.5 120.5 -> 58.4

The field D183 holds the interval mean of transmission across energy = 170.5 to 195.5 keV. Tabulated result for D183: 52.6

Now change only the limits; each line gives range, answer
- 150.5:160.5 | 60.2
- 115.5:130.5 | 60.3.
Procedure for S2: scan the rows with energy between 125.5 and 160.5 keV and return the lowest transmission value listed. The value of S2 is 55.6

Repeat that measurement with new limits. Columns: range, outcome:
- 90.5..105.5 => 58.7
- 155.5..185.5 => 42.3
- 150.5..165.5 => 55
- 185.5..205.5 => 43.8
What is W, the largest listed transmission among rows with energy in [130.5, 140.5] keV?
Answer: 58.2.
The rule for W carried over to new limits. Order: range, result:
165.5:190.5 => 58.3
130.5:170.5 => 62.4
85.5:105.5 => 61.5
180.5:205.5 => 60.6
